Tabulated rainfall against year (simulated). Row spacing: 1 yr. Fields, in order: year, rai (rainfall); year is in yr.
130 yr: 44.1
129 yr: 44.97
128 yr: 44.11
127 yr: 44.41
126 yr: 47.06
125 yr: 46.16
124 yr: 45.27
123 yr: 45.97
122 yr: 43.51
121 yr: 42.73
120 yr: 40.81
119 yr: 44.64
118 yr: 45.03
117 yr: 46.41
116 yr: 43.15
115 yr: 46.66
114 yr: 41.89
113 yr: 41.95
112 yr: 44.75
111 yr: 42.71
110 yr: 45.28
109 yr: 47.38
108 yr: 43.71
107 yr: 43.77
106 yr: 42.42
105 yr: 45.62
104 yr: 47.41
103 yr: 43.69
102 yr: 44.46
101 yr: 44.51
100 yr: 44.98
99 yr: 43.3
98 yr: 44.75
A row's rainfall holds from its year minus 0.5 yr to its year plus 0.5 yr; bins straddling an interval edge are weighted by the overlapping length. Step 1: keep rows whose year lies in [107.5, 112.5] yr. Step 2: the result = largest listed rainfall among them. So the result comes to 47.38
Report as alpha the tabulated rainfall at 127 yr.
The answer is 44.41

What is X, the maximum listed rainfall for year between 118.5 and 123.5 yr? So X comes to 45.97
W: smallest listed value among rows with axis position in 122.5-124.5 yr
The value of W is 45.27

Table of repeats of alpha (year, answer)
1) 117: 46.41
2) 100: 44.98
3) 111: 42.71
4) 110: 45.28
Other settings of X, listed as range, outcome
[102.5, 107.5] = 47.41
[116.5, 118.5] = 46.41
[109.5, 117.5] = 46.66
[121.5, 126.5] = 47.06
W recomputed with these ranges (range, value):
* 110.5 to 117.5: 41.89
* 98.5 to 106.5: 42.42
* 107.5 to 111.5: 42.71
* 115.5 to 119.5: 43.15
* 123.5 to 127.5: 44.41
